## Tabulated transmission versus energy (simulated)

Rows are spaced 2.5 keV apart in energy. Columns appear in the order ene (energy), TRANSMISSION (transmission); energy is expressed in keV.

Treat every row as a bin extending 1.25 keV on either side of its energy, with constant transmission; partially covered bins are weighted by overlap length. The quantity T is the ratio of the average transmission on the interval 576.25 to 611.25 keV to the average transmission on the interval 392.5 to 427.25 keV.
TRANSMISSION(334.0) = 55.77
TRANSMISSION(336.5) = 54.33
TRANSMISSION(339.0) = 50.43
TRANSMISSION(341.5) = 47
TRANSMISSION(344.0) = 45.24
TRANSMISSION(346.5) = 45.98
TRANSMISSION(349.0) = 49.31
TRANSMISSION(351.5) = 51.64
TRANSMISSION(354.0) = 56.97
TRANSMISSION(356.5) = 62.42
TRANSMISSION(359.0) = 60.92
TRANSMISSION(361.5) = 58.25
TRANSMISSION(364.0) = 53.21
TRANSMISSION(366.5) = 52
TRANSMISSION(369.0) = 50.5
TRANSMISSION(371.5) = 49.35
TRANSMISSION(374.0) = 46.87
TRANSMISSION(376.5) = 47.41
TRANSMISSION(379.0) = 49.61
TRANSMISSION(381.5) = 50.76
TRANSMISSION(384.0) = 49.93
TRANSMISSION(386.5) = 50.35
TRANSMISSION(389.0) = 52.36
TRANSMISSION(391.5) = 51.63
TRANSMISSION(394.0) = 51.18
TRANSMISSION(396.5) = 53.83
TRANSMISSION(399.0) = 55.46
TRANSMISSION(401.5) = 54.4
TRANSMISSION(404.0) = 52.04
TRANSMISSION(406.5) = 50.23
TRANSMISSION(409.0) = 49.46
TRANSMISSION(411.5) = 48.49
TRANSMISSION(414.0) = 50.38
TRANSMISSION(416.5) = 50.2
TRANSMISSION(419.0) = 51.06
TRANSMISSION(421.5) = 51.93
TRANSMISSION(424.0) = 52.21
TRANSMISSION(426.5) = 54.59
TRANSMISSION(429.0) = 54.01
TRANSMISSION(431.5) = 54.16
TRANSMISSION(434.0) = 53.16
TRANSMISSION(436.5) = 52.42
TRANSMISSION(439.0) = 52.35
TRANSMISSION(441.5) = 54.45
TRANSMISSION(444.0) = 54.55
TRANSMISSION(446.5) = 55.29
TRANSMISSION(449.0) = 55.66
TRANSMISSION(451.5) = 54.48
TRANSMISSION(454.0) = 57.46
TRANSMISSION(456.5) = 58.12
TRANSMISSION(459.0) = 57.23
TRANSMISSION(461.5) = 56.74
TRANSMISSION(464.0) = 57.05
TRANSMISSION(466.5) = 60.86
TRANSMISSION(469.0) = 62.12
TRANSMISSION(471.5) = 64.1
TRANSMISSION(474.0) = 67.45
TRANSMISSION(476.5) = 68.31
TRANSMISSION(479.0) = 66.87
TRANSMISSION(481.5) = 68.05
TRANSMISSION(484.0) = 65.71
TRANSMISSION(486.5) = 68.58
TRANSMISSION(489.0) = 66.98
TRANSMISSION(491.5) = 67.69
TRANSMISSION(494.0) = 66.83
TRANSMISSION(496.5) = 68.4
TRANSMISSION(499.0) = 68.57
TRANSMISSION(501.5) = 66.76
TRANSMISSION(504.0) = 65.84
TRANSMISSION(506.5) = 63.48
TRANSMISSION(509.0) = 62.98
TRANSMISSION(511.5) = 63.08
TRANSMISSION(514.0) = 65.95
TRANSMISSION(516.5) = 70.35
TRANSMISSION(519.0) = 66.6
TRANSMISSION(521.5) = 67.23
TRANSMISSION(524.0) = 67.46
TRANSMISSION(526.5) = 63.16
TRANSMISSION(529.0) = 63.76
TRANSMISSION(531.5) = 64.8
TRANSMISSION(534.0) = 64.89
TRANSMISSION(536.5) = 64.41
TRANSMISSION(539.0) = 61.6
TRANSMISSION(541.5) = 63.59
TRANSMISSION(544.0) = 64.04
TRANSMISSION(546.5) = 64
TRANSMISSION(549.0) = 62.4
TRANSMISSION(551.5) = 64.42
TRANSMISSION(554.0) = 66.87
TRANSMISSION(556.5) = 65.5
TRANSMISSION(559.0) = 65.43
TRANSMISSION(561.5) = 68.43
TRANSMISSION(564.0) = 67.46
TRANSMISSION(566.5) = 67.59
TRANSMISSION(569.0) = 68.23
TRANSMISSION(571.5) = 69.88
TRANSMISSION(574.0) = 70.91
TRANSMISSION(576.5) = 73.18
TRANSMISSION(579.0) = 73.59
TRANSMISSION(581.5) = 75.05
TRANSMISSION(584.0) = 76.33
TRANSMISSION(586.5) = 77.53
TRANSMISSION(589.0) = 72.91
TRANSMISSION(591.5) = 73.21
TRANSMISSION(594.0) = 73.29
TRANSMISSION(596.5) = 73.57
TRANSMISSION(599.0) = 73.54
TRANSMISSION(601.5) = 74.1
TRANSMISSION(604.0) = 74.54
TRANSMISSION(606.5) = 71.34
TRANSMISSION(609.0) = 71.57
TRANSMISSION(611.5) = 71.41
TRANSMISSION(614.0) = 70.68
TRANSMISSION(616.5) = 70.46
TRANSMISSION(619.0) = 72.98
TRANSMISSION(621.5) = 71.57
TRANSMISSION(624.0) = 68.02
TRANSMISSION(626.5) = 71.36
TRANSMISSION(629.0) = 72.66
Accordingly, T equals 1.4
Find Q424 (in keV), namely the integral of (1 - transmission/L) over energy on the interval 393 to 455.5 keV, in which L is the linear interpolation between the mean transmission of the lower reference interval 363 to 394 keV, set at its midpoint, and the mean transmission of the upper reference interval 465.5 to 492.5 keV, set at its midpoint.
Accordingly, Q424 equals 4.87 keV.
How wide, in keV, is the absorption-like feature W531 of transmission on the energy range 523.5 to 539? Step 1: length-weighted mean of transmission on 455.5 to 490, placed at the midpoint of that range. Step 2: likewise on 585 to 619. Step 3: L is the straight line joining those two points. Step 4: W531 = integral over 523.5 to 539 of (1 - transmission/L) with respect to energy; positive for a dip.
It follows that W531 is 0.8 keV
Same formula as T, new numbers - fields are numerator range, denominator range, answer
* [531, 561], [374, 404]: 1.25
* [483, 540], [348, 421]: 1.27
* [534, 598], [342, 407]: 1.33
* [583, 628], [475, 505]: 1.08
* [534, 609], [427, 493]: 1.16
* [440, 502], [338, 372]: 1.19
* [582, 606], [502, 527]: 1.13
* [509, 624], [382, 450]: 1.31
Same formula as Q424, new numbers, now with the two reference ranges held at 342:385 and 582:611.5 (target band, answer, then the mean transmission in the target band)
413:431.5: 1.63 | 52.2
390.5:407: 0.67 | 52.8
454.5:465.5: 0.62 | 57.4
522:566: 2.45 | 64.9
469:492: -1.48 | 66.8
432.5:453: 1.77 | 54.1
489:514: -0.50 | 66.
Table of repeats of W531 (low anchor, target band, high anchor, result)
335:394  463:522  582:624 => -2.6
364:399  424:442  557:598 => 0.9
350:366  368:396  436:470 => 3.3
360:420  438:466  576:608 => 1.1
